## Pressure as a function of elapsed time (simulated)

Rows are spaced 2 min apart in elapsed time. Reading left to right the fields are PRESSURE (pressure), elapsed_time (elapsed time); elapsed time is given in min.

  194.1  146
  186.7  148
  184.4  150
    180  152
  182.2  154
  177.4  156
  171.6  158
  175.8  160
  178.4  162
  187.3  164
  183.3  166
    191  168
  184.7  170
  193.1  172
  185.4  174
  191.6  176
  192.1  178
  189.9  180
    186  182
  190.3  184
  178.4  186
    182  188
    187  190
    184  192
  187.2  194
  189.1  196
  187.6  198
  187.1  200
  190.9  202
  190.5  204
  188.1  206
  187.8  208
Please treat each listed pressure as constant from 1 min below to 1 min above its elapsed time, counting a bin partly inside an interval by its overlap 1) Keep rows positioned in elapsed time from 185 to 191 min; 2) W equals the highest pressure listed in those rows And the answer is 187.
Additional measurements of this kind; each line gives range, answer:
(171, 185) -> 193.1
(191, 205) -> 190.9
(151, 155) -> 182.2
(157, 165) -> 187.3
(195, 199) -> 189.1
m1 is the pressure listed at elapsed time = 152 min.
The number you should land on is 180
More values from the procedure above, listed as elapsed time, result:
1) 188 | 182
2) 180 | 189.9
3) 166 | 183.3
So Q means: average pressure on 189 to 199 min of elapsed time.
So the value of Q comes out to 187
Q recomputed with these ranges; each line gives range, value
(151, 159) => 178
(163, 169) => 187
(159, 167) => 181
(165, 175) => 188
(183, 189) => 184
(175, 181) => 191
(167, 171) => 188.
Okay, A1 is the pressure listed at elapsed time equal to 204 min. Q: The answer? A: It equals 190.5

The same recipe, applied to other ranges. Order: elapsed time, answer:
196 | 189.1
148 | 186.7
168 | 191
